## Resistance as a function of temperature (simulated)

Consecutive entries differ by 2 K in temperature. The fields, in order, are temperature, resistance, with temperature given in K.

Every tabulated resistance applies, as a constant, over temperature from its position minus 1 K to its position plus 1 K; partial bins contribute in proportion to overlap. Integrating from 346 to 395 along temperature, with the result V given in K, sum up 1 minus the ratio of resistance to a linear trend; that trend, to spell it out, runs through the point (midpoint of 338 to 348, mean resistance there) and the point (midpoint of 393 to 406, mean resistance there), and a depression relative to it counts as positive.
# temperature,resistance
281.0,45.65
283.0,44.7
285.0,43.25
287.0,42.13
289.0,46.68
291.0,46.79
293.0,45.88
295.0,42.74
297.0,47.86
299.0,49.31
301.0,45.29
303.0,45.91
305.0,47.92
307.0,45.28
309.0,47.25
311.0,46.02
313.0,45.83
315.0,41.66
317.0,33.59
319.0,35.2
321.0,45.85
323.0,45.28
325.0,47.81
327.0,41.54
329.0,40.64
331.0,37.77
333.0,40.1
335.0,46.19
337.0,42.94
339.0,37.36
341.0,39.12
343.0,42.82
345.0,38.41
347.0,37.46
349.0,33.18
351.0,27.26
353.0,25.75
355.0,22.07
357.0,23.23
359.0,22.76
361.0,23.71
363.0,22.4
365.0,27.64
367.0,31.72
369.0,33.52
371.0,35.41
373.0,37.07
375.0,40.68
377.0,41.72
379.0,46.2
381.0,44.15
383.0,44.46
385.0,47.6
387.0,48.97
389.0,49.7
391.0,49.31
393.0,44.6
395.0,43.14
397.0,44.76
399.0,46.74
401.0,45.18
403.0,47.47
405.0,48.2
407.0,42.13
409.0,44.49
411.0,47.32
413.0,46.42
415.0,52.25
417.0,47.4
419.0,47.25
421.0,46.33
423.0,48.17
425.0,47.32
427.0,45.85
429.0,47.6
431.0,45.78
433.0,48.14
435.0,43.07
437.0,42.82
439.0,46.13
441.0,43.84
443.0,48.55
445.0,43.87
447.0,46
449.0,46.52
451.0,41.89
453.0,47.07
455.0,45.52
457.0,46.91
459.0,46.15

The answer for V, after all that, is 7.6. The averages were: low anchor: 39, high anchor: 45.8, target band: 36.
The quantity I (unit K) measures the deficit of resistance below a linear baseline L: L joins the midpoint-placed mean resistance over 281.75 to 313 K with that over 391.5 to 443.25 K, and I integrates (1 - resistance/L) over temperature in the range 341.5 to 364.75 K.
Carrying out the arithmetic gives 8.5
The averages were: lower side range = 45.8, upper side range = 46.2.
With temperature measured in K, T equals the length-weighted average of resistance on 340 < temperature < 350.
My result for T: 38.2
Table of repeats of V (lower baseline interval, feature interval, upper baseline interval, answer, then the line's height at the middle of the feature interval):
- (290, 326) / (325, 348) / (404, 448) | 2.2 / 45.1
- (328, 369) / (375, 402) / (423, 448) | -4.7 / 39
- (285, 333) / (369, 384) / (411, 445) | 1.5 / 45.5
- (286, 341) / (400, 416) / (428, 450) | -0.5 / 45.2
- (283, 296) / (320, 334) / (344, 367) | -3.0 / 35.1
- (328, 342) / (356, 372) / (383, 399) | 5.9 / 43.8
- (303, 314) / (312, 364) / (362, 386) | 8.0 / 42.5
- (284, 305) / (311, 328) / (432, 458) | 1.2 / 45.6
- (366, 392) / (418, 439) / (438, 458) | -0.7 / 44.7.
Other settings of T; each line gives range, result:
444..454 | 45.1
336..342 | 39.8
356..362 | 23.2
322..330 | 43.8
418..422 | 46.8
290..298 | 45.8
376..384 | 44.1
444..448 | 44.9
